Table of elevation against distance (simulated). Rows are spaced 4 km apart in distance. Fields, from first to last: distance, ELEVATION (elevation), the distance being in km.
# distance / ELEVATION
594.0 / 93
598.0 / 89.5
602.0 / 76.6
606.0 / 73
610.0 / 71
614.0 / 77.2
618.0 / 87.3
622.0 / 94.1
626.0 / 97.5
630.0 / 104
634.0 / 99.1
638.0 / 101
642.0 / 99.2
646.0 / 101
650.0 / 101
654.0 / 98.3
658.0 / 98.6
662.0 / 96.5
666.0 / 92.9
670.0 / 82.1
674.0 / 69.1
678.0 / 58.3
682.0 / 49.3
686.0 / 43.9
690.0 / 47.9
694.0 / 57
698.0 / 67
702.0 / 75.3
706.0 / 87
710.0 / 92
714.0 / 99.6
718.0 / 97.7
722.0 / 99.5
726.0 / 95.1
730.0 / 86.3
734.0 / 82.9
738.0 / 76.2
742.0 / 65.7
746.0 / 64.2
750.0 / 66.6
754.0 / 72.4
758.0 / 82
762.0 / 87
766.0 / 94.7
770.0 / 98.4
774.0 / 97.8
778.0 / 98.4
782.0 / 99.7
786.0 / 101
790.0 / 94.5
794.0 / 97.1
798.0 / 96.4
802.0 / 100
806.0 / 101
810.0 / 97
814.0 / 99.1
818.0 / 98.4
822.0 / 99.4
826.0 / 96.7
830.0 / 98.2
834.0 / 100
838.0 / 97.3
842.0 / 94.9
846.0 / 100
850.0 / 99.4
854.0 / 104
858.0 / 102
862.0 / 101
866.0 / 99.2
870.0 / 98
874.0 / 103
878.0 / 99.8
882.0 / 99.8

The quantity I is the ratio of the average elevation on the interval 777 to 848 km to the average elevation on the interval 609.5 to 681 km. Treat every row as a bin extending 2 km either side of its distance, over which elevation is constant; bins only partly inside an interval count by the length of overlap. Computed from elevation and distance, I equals 1.09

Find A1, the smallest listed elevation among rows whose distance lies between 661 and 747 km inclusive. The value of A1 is 43.9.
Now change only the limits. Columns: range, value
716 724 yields 97.7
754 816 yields 72.4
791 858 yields 94.9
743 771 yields 64.2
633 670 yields 82.1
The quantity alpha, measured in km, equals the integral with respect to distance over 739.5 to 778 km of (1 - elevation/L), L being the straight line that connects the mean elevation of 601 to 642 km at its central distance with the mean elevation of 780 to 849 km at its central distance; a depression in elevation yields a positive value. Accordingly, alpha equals 5.6 km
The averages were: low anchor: 88.9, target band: 81.8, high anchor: 98.3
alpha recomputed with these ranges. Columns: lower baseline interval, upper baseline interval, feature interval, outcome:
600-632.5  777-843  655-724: 9.7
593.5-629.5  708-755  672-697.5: 8.8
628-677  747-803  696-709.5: 2.2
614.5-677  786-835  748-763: 3.2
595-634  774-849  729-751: 4.8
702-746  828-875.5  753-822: -1.7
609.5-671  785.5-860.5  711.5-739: 1.4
